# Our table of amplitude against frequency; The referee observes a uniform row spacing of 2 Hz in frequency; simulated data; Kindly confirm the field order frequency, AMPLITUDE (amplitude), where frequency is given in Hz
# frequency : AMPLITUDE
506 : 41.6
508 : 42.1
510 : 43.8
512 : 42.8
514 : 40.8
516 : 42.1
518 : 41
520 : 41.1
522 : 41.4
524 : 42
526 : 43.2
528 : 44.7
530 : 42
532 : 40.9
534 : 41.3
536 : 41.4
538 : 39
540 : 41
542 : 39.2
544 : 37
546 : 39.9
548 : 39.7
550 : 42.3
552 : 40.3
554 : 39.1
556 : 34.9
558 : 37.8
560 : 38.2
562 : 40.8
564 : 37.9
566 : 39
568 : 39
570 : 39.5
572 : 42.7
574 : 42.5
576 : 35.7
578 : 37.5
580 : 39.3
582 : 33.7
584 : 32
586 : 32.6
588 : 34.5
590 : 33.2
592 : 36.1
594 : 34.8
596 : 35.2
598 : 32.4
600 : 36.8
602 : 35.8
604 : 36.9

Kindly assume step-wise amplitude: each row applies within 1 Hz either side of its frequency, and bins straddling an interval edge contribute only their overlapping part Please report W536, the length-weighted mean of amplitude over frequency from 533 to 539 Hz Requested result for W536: 40.6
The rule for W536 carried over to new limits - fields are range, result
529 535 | 41.4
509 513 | 43.3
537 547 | 39.2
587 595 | 34.7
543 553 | 39.8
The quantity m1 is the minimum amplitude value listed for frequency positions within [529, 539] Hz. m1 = 39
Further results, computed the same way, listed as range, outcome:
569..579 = 35.7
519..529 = 41.1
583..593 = 32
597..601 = 32.4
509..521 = 40.8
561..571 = 37.9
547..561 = 34.9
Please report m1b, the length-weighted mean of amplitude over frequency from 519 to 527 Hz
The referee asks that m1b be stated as 41.9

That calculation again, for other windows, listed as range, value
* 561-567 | 39.2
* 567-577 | 39.9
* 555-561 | 37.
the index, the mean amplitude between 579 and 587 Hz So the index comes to 34.4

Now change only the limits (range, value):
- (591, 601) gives 35.1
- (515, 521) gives 41.4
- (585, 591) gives 33.4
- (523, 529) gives 43.3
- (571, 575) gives 42.6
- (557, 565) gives 38.7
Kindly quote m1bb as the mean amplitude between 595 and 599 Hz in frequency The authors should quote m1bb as 33.8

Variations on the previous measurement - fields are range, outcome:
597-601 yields 34.6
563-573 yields 39.6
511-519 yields 41.7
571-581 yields 39.5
